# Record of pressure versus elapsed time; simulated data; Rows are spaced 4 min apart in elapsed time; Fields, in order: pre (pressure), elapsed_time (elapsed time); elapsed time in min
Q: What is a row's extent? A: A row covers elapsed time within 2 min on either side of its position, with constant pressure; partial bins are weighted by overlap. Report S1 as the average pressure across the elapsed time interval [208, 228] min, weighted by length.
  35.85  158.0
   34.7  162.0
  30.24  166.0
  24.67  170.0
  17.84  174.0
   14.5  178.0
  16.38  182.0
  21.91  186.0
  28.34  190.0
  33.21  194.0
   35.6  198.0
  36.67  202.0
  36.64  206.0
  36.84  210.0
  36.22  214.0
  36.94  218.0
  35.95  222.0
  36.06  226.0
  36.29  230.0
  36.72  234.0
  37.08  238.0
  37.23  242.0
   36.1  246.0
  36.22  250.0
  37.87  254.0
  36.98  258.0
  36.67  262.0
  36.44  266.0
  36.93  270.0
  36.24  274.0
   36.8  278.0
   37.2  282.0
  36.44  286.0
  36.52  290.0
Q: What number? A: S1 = 36.4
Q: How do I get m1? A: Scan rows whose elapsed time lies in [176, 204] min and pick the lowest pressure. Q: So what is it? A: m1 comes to 14.5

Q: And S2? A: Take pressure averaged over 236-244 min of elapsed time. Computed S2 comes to 37.2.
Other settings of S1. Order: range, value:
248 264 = 36.9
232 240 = 36.9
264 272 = 36.7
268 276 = 36.6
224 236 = 36.4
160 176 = 26.9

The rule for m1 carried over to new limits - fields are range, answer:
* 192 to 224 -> 33.21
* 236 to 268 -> 36.1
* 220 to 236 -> 35.95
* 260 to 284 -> 36.24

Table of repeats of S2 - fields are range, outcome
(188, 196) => 30.8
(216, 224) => 36.4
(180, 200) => 27.1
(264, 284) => 36.7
